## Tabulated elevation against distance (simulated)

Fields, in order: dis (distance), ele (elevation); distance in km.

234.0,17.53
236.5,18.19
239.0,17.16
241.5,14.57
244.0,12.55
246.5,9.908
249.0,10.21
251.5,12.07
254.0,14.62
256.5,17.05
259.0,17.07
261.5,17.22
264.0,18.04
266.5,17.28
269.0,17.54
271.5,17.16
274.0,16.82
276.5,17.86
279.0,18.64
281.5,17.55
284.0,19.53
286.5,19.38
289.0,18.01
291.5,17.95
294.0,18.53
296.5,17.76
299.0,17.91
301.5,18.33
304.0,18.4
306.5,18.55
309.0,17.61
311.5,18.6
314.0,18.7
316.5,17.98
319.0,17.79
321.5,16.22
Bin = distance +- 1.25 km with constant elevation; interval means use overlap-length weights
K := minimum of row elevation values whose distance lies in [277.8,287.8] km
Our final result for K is 17.55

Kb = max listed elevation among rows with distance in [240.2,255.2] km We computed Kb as 14.62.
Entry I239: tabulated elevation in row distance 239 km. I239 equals 17.16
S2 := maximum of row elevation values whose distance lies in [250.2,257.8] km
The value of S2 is 17.05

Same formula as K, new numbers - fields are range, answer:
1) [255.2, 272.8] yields 17.05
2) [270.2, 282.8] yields 16.82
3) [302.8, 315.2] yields 17.61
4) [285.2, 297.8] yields 17.76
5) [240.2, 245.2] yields 12.55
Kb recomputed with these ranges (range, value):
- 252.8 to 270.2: 18.04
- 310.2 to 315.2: 18.7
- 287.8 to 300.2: 18.53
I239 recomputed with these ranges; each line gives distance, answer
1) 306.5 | 18.55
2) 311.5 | 18.6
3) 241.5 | 14.57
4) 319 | 17.79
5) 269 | 17.54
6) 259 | 17.07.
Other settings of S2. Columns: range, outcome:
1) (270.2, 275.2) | 17.16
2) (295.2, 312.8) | 18.6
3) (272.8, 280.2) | 18.64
